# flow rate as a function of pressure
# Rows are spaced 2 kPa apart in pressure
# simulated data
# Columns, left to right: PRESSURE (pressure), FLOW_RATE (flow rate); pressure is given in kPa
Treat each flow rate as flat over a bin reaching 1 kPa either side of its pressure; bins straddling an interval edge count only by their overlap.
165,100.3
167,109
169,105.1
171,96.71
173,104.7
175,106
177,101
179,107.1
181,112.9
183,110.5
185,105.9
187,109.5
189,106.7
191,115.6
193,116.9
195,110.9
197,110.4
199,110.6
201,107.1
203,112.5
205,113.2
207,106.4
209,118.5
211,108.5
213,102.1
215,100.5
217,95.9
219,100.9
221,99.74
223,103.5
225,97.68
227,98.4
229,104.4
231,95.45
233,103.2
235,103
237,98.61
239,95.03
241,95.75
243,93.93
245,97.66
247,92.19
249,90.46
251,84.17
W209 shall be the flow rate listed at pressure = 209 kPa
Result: 118.5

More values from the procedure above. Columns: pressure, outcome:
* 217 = 95.9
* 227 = 98.4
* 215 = 100.5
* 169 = 105.1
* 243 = 93.93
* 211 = 108.5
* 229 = 104.4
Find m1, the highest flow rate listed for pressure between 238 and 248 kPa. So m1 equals 97.66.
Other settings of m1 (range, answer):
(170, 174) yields 104.7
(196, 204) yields 112.5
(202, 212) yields 118.5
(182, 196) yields 116.9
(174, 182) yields 112.9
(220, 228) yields 103.5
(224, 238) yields 104.4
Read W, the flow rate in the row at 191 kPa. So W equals 115.6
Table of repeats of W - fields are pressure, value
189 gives 106.7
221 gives 99.74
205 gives 113.2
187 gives 109.5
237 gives 98.61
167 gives 109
